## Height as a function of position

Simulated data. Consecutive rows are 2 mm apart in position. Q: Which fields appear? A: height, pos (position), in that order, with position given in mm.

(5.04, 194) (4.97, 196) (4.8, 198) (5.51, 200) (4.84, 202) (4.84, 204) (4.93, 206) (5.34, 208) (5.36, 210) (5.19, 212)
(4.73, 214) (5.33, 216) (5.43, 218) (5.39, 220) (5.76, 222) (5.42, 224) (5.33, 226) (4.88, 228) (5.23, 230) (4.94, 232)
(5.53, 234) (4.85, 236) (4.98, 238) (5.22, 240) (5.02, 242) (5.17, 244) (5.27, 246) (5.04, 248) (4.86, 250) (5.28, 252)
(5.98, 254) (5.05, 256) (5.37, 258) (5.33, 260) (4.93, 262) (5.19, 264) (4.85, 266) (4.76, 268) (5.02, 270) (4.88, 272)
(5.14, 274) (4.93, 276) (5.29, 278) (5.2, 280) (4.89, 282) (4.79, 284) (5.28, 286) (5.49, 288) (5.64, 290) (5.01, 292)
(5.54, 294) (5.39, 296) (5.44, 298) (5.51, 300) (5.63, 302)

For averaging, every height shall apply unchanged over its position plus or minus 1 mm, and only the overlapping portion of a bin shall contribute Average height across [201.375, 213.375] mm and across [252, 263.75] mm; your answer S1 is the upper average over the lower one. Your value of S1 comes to 1.0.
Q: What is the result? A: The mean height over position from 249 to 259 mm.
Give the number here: 5.31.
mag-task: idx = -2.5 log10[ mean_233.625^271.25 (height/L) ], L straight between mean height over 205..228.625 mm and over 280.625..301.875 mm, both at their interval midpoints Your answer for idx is 0.03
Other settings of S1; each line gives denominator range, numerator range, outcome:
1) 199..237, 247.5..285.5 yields 0.98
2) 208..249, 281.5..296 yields 1.01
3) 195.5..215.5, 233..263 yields 1.03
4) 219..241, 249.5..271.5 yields 0.98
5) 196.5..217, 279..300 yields 1.04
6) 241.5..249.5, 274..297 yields 1.02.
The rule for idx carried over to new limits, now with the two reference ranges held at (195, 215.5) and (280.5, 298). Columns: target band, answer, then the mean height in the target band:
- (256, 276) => 0.03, 5.05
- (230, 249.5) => 0.01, 5.11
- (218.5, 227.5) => -0.07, 5.44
